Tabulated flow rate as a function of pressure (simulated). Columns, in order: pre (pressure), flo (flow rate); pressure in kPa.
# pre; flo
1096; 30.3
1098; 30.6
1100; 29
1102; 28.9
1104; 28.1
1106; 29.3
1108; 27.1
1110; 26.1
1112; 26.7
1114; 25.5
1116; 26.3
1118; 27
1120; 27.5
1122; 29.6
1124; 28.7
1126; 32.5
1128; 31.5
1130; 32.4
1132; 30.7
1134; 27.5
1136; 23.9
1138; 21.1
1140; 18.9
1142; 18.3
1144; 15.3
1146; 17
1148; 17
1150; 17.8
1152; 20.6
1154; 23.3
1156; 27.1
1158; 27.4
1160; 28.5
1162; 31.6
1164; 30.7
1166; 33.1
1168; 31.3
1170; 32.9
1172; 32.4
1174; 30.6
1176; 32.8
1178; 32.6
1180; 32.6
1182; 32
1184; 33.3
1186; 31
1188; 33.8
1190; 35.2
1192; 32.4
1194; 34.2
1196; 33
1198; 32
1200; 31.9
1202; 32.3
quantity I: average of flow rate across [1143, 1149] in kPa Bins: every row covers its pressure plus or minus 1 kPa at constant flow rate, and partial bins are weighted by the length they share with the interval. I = 16.4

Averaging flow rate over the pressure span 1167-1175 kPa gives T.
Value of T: 31.8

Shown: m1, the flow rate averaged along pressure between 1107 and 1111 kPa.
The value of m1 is 26.6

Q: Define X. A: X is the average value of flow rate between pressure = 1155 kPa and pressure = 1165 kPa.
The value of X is 29.1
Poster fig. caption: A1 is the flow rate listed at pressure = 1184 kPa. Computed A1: 33.3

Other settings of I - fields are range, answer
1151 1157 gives 23.7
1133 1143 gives 21.9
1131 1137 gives 27.4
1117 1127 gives 29.1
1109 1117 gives 26.1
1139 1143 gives 18.6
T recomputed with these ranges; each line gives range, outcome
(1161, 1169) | 31.7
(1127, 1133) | 31.5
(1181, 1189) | 32.5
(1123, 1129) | 30.9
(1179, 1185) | 32.6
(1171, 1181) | 32.2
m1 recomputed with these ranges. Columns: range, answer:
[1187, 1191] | 34.5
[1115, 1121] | 26.9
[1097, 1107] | 29.2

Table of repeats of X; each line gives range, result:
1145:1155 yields 19.1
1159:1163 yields 30.1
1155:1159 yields 27.2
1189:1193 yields 33.8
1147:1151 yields 17.4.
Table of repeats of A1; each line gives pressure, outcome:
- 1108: 27.1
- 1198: 32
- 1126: 32.5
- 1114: 25.5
